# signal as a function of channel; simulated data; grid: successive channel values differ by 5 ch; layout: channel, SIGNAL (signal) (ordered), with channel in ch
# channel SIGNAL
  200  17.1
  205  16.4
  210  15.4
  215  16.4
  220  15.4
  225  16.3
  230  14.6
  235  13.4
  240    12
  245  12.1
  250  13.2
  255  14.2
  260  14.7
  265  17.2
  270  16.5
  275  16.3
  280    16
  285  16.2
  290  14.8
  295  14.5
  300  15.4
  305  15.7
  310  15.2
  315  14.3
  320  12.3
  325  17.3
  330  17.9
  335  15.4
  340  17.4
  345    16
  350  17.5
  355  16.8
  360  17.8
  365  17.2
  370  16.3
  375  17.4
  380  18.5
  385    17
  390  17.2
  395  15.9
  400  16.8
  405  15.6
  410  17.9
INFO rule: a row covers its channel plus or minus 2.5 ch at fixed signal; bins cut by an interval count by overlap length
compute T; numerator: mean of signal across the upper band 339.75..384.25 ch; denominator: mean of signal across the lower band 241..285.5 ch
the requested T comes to 1.15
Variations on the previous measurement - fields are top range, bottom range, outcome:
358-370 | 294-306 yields 1.13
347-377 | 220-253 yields 1.25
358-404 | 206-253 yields 1.19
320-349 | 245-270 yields 1.12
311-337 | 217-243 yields 1.08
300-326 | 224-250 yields 1.10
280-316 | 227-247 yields 1.16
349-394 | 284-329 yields 1.14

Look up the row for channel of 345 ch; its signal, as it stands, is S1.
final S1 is 16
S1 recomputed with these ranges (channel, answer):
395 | 15.9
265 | 17.2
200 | 17.1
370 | 16.3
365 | 17.2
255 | 14.2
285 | 16.2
